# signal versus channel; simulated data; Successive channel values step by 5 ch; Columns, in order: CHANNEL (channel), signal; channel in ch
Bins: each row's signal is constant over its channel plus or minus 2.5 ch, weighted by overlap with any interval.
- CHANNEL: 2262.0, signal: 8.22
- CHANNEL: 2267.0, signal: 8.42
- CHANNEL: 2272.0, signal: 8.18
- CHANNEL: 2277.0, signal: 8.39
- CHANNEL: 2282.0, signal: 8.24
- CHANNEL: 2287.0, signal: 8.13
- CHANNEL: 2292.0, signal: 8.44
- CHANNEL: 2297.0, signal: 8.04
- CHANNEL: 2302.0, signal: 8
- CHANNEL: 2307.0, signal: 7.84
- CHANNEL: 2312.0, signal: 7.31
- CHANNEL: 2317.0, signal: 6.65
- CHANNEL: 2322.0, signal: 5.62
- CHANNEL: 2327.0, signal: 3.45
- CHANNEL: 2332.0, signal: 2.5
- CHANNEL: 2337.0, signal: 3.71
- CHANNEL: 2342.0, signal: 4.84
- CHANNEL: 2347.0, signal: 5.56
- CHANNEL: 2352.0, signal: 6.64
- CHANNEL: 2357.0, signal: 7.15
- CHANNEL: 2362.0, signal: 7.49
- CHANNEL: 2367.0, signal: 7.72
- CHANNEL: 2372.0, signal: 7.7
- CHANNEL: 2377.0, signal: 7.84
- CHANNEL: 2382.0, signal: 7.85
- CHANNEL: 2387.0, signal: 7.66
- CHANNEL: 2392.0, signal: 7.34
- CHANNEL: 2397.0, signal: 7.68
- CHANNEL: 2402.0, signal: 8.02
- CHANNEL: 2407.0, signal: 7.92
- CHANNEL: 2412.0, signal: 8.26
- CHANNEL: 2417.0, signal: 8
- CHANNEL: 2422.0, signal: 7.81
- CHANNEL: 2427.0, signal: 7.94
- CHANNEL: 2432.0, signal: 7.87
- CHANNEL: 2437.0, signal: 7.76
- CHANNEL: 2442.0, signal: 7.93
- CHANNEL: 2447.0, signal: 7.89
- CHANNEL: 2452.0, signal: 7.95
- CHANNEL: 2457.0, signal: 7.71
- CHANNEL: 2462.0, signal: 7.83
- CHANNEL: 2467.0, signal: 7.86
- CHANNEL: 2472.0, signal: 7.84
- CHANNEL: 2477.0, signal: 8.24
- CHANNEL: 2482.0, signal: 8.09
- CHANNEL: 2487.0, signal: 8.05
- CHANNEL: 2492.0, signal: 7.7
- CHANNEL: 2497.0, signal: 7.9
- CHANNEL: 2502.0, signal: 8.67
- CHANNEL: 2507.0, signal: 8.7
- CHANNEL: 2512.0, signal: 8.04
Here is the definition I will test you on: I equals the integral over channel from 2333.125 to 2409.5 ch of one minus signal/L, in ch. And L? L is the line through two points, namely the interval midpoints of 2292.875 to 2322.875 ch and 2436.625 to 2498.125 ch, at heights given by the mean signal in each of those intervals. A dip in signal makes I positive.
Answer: 6.86 ch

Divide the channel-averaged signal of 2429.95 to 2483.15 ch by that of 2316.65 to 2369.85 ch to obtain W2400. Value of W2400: 1.42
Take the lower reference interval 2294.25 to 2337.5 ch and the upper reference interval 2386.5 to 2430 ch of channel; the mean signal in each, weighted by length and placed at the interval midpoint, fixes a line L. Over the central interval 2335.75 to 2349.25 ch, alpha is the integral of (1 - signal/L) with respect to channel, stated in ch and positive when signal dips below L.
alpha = 3.7 ch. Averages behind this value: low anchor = 6.02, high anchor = 7.86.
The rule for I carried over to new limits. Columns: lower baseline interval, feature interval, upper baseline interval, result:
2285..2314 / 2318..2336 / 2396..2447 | 8.8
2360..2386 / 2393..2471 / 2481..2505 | 0.2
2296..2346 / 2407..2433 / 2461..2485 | -2.8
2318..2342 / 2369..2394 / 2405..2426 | -4.9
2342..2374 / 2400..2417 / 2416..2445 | -1.1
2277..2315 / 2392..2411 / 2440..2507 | 0.4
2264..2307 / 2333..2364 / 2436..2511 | 9.3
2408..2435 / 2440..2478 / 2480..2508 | 0.8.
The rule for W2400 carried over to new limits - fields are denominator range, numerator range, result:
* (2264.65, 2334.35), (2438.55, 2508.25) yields 1.13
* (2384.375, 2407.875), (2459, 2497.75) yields 1.03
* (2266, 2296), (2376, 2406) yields 0.93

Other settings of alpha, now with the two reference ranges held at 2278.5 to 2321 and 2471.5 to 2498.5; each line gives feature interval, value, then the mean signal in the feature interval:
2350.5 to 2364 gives 1.2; 7.11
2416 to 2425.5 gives 0.0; 7.89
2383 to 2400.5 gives 0.6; 7.61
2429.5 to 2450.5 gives 0.2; 7.87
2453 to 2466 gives 0.2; 7.8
